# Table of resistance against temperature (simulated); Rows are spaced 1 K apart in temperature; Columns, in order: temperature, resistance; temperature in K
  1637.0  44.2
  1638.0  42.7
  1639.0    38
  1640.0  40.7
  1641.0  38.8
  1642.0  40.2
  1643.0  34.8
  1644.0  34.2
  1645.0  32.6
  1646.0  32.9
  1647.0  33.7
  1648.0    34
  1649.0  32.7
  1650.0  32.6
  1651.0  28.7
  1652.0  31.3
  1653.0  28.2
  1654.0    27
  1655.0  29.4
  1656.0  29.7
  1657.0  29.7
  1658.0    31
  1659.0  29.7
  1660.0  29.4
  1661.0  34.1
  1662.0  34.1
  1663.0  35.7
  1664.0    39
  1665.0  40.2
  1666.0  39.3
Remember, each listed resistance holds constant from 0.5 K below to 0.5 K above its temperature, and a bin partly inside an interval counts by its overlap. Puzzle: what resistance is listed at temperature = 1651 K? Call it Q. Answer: 28.7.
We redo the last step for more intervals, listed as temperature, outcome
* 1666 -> 39.3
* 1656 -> 29.7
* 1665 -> 40.2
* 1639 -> 38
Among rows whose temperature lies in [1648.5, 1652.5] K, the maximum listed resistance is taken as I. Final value 32.7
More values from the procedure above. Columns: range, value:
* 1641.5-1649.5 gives 40.2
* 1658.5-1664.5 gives 39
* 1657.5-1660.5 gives 31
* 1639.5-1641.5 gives 40.7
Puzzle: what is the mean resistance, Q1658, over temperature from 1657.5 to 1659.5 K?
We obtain 30.4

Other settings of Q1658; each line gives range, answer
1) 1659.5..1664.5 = 34.5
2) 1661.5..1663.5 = 34.9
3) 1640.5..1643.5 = 37.9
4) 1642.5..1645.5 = 33.9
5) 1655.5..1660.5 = 29.9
